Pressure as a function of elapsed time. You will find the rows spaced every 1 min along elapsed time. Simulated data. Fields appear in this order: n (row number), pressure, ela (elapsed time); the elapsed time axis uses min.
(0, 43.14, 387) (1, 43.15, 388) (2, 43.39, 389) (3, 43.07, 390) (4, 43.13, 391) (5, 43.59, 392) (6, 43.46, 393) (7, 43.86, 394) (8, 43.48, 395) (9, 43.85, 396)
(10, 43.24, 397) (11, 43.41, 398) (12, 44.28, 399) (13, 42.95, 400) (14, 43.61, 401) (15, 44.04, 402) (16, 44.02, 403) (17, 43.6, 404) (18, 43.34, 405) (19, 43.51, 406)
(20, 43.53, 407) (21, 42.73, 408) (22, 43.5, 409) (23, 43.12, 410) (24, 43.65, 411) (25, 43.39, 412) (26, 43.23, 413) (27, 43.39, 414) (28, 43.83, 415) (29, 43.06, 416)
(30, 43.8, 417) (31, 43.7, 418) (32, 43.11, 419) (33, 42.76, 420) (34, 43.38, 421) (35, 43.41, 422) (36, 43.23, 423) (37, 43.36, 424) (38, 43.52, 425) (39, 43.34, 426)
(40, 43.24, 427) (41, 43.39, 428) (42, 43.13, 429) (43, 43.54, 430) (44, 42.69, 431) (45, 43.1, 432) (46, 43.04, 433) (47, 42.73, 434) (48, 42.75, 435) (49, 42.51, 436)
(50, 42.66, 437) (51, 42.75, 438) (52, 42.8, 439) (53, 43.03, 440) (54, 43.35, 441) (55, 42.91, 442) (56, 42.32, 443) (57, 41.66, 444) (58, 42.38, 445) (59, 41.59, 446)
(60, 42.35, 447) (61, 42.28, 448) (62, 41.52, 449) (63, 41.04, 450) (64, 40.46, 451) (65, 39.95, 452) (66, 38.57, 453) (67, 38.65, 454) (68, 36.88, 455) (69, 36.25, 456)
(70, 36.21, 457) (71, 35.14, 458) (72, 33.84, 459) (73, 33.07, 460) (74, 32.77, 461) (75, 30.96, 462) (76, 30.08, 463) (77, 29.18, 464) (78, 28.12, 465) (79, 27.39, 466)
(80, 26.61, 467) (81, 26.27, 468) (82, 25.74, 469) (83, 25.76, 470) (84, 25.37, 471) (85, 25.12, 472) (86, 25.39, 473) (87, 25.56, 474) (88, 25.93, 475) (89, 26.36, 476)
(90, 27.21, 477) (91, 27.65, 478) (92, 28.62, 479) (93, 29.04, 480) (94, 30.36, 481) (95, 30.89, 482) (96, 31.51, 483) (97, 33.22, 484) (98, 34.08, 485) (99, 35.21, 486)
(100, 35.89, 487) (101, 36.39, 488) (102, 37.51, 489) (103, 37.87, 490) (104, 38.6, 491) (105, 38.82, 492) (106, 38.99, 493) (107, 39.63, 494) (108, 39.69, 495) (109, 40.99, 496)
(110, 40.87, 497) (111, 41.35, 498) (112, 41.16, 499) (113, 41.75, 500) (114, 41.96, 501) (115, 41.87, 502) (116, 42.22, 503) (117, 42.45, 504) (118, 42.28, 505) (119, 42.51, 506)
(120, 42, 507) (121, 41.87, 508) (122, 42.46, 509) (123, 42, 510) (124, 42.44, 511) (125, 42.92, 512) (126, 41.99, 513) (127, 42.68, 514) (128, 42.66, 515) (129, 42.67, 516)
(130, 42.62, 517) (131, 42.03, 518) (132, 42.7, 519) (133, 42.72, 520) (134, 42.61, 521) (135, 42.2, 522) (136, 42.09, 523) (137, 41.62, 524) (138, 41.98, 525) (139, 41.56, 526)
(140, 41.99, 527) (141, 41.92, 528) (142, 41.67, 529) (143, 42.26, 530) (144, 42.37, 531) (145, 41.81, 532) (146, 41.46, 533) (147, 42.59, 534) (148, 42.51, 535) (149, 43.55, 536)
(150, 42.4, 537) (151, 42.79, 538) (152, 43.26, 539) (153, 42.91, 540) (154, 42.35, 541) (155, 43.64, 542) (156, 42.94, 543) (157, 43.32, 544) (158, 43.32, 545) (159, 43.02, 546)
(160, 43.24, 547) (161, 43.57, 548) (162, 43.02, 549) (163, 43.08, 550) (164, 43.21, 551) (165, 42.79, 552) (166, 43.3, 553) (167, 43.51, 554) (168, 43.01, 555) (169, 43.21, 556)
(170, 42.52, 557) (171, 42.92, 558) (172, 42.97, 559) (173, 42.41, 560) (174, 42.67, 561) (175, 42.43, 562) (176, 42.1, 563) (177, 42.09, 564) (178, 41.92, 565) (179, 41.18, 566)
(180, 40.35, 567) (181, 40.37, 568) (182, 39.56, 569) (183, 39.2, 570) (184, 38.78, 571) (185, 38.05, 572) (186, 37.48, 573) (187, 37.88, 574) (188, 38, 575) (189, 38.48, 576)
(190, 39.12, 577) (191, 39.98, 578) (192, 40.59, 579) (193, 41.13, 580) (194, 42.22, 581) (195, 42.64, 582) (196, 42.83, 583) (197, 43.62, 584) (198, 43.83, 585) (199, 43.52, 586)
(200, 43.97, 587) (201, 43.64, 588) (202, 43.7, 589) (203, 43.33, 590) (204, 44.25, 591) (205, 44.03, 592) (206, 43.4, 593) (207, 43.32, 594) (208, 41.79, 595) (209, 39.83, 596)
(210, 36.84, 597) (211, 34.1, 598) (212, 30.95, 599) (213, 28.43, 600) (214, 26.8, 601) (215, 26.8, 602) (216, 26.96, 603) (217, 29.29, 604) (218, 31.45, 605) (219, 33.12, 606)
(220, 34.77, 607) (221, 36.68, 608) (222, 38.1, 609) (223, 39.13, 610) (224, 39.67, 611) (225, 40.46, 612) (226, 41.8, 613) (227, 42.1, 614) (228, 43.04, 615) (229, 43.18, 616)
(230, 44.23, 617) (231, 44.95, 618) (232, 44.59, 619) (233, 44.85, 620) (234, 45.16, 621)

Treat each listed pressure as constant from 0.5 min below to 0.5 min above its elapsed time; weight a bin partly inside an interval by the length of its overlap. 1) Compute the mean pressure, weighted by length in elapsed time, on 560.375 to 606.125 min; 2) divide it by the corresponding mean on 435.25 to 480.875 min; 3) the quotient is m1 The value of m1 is 1.13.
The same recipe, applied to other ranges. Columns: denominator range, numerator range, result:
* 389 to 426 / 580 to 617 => 0.89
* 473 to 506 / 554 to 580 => 1.14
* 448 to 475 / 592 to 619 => 1.16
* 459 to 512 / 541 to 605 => 1.17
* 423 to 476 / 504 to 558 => 1.15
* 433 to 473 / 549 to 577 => 1.13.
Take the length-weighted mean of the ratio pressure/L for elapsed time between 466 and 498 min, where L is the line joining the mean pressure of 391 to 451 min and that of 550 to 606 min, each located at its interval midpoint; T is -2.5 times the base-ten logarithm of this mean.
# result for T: 0.288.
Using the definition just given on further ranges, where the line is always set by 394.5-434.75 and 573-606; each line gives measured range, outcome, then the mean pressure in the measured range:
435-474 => 0.18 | 35.8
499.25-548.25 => -0.05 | 42.4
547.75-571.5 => -0.07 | 42.1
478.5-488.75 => 0.26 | 32.6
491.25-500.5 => 0.02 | 40.3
